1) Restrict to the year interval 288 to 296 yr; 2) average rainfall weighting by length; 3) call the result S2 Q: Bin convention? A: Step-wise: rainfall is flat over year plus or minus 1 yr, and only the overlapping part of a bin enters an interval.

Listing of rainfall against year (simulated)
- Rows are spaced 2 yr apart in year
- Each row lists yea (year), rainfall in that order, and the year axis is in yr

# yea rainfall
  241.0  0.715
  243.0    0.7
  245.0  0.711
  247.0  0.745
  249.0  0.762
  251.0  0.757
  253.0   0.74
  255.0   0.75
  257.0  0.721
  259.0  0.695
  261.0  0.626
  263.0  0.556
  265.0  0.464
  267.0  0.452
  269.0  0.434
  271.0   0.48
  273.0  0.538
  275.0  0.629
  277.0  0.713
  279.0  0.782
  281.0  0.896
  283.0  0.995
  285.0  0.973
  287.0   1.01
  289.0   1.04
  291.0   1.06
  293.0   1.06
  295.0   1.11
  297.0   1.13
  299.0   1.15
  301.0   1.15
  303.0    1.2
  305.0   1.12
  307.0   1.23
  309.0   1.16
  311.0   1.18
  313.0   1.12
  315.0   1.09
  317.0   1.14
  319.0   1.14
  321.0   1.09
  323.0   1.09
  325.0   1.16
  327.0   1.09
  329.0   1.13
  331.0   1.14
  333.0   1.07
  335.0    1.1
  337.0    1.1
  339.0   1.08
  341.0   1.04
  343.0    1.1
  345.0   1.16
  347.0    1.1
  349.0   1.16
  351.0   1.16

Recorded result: 1.07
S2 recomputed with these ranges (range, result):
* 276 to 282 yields 0.797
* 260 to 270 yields 0.506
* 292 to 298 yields 1.1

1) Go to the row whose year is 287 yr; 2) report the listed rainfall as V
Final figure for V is 1.01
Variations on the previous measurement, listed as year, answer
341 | 1.04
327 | 1.09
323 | 1.09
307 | 1.23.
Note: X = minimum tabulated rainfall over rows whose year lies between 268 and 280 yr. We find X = 0.434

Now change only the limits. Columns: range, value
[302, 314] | 1.12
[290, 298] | 1.06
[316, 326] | 1.09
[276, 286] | 0.713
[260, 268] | 0.452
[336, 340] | 1.08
